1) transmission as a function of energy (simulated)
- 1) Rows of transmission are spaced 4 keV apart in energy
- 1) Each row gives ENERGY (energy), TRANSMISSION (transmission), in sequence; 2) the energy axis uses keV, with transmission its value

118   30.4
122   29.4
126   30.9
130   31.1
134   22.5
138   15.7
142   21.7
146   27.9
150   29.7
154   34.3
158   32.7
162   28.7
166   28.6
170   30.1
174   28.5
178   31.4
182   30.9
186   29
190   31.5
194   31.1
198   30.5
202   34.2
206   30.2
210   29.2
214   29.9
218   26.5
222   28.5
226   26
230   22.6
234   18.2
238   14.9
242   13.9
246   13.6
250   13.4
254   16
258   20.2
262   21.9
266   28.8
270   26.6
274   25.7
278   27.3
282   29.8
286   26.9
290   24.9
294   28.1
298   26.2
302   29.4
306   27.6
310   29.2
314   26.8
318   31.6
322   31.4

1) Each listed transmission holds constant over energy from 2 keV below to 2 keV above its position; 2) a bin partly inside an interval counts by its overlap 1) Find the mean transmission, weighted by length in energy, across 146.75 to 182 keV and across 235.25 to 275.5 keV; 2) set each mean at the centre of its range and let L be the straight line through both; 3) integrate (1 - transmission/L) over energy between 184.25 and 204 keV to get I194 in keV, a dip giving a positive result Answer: -3.3 keV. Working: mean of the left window 30.4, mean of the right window 19.4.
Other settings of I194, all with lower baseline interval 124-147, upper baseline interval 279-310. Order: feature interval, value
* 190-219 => -4.9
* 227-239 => 3.2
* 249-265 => 4.8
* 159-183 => -4.1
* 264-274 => 0.0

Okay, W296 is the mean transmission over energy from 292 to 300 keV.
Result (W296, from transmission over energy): 27.1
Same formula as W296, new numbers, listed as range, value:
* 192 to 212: 31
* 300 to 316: 28.2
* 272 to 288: 27.4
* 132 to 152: 23.5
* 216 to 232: 25.9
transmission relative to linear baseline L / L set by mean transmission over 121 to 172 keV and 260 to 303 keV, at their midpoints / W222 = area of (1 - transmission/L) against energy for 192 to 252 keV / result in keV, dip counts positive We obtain 6.9 keV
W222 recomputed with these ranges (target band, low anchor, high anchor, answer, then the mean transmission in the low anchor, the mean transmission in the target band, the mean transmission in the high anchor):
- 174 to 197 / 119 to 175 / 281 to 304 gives -2.2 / 28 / 30.6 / 27.5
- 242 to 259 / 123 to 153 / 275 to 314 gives 7.4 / 26.1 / 15.3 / 27.6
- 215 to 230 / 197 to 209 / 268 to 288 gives 1.9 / 31.5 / 26.6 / 27.3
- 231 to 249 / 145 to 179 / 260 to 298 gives 8.0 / 30.2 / 15.5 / 26.6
